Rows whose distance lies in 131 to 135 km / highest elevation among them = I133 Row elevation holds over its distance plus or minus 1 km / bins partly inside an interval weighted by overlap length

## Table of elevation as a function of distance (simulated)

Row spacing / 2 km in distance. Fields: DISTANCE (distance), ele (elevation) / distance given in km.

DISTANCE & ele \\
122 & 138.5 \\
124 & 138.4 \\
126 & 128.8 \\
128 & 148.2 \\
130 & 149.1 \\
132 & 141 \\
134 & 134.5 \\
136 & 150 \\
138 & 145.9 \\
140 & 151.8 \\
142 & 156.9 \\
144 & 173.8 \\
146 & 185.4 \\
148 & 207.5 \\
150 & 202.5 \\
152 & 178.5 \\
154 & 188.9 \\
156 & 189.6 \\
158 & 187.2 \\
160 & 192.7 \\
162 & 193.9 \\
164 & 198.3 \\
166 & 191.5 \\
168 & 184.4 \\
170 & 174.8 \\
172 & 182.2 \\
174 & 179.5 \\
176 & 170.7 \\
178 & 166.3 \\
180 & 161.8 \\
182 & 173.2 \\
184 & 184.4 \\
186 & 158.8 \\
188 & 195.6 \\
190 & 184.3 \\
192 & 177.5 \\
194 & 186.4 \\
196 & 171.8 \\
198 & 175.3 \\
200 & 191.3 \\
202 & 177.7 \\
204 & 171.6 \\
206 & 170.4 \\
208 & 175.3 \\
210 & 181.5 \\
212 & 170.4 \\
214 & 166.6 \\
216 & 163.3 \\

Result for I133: 141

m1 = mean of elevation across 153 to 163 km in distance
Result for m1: 190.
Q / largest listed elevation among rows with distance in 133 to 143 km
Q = 156.9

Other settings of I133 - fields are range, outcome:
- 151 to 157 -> 189.6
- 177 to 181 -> 166.3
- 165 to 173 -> 191.5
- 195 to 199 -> 175.3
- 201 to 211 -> 181.5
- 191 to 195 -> 186.4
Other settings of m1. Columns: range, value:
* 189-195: 183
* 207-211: 178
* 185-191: 180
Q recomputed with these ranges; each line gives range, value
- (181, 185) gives 184.4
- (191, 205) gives 191.3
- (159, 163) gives 193.9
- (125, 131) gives 149.1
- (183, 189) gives 195.6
